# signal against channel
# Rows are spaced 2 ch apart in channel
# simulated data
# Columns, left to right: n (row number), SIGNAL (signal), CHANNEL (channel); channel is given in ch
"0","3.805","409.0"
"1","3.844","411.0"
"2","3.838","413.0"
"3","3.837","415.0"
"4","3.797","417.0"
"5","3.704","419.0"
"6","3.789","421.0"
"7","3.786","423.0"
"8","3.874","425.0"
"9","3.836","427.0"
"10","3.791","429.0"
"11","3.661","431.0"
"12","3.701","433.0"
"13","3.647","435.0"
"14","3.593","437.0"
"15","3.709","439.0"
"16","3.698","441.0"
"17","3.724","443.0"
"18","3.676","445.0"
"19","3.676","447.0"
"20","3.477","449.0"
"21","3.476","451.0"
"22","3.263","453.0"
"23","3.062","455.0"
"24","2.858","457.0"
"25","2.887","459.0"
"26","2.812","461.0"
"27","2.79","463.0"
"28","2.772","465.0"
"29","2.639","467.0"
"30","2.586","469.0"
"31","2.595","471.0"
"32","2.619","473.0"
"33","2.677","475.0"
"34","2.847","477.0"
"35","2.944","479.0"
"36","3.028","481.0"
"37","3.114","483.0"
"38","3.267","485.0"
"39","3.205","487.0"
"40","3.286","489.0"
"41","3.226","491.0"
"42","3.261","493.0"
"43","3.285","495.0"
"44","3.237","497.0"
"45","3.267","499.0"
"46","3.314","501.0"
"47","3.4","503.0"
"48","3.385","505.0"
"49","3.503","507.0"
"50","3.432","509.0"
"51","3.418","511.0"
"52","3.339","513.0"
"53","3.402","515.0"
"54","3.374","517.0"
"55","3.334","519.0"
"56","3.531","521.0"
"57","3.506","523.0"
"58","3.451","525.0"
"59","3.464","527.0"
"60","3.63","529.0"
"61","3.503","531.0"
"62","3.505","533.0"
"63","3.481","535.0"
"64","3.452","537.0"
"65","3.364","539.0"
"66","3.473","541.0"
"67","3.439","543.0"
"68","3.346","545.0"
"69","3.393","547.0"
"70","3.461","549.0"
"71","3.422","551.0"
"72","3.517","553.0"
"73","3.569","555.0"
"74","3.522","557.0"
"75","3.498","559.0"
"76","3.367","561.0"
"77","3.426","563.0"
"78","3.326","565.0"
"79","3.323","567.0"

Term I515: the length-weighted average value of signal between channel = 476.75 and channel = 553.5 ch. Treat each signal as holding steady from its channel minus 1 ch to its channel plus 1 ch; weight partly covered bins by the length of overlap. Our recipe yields 3.36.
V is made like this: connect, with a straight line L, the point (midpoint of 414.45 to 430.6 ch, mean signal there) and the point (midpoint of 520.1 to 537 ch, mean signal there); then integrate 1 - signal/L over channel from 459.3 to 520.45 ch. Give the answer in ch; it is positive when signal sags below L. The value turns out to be 8.4 ch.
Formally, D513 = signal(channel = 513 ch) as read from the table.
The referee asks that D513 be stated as 3.339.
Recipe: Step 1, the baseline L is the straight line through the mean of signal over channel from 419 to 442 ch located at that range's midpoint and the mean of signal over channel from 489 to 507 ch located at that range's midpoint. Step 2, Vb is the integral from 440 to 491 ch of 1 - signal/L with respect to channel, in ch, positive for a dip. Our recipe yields 6.3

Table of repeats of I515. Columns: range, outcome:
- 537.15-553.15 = 3.42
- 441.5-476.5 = 3.04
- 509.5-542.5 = 3.45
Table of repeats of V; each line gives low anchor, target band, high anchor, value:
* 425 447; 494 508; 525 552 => 0.8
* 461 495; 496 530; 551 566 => -2.7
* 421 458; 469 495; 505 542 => 3.8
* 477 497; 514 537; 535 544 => -0.7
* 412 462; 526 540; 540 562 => -0.1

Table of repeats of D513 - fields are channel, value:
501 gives 3.314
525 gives 3.451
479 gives 2.944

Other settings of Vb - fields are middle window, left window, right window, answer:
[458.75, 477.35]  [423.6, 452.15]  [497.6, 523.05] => 4.4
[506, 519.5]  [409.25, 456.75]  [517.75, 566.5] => 0.4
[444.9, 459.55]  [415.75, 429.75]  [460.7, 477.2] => -0.9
